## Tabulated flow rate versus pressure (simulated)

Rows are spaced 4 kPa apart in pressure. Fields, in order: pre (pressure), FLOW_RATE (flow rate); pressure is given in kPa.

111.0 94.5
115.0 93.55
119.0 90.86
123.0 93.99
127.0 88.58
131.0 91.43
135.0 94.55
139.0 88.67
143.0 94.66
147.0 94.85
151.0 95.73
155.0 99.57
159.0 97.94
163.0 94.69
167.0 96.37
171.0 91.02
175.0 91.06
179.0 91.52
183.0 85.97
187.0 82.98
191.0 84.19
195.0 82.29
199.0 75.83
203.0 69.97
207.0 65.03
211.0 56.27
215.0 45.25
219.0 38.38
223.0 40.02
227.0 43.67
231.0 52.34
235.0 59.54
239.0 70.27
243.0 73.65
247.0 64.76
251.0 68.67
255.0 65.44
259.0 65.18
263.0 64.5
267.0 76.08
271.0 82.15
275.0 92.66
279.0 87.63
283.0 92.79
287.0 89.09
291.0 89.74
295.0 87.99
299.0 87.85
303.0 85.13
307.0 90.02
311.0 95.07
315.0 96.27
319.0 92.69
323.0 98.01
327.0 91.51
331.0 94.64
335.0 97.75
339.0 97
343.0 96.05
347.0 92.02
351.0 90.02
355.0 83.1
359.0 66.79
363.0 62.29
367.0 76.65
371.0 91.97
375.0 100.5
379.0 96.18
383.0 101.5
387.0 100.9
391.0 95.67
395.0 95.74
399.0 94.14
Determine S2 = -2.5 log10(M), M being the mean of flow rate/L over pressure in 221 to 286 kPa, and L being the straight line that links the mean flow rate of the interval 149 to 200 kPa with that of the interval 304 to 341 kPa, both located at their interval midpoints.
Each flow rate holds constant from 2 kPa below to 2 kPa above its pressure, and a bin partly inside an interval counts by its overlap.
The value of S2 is 0.319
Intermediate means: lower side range 90.2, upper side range 94.5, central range 69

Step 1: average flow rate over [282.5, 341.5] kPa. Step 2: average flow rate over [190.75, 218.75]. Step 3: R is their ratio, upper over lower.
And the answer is 1.41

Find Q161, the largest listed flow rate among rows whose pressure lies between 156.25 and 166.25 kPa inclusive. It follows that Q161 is 97.94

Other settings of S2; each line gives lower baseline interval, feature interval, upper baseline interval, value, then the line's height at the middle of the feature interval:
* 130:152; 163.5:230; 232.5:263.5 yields 0.13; 79.3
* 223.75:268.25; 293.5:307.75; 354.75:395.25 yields -0.19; 73.7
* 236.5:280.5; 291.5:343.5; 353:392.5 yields -0.15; 80.7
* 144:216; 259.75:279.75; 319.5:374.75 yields 0.09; 86.2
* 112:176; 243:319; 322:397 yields 0.12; 91.9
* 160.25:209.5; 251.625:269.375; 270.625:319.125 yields 0.28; 88.2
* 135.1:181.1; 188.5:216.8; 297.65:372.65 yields 0.33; 92.8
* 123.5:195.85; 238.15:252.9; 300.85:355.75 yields 0.31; 92.3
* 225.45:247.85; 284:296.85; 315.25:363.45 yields -0.18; 75.9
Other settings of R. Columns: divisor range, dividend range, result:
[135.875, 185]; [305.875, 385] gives 0.97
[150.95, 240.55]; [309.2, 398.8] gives 1.24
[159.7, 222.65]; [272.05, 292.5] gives 1.18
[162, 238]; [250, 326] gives 1.20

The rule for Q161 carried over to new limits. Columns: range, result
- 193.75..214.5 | 82.29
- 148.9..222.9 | 99.57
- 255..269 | 76.08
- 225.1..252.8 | 73.65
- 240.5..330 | 98.01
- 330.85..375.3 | 100.5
